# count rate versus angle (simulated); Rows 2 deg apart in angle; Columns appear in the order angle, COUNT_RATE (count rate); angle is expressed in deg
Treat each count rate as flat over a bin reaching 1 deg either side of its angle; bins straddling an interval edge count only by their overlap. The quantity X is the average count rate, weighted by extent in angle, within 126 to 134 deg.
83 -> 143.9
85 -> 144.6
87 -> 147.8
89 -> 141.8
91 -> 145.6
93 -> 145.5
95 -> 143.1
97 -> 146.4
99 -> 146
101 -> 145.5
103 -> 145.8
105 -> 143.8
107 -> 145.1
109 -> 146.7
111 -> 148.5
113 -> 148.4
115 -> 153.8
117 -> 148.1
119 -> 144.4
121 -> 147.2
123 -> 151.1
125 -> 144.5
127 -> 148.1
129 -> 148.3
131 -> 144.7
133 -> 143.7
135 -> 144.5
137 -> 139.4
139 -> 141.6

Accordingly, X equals 146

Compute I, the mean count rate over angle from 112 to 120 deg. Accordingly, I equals 149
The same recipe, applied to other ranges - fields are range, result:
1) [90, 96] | 145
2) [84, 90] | 145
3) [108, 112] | 148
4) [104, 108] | 144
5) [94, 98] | 145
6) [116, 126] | 147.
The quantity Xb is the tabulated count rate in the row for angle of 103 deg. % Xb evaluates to 145.8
